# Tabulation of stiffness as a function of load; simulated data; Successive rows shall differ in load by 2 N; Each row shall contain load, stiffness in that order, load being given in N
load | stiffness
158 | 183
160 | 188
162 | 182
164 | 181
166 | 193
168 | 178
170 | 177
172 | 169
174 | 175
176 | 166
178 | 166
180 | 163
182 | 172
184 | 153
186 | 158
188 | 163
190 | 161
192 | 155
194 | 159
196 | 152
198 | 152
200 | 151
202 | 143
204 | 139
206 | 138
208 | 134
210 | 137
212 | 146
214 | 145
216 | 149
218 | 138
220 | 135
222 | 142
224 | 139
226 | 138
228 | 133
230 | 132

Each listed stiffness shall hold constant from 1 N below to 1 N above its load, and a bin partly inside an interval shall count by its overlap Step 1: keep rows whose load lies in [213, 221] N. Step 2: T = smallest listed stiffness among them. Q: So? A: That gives 135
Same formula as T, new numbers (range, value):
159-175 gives 169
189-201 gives 151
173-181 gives 163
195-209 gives 134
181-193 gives 153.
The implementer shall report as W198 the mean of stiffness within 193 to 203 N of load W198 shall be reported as 151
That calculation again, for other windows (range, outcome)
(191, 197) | 155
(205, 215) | 140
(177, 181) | 164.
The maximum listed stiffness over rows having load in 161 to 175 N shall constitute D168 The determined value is 193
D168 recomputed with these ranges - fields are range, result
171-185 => 175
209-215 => 146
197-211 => 152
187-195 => 163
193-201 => 159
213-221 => 149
